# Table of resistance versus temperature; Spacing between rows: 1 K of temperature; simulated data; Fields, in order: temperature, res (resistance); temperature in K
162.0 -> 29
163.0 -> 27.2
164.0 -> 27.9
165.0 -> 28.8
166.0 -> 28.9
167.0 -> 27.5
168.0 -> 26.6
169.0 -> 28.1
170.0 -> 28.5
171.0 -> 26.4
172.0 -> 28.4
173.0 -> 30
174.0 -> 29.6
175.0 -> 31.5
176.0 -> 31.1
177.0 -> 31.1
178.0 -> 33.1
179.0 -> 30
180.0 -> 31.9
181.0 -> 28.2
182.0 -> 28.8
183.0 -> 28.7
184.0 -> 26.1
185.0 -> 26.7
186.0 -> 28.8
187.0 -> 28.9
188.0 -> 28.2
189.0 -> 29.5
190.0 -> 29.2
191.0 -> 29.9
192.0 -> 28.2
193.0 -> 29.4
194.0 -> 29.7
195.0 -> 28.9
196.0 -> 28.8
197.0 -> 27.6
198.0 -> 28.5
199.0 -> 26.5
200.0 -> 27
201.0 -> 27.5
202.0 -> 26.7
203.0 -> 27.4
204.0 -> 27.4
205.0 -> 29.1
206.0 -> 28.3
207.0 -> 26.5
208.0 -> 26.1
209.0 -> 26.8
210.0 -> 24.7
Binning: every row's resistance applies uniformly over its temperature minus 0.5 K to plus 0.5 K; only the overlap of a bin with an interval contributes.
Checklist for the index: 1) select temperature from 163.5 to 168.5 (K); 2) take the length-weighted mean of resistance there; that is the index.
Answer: 27.9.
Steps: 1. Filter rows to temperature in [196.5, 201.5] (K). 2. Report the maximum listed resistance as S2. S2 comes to 28.5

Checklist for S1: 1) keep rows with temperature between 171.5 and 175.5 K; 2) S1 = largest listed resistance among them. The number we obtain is 31.5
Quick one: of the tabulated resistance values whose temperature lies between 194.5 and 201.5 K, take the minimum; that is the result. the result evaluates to 26.5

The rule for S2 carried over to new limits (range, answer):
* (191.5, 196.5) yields 29.7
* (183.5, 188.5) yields 28.9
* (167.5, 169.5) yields 28.1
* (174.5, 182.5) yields 33.1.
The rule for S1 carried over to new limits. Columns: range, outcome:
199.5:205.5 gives 29.1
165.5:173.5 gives 30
